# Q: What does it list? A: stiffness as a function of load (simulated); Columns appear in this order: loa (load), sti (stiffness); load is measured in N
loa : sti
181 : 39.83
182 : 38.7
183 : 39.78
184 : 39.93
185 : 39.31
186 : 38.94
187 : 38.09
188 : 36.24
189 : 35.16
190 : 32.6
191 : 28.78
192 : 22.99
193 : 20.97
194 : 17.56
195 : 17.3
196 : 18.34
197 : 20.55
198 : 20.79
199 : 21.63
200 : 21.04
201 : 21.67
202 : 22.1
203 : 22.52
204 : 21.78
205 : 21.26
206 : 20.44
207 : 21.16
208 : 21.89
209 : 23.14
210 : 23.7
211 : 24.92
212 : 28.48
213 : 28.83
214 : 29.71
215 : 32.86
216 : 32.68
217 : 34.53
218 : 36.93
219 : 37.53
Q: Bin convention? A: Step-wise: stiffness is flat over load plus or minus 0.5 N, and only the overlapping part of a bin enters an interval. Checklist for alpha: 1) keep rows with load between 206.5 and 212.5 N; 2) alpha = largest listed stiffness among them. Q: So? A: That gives 28.48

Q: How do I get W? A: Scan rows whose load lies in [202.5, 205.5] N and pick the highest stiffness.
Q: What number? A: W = 22.52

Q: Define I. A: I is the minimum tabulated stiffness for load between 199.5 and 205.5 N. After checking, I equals 21.04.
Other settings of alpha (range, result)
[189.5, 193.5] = 32.6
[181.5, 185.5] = 39.93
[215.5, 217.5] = 34.53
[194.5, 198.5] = 20.79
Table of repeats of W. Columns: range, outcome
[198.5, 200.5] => 21.63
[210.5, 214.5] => 29.71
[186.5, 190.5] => 38.09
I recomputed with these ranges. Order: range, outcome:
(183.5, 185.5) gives 39.31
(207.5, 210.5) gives 21.89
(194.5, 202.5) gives 17.3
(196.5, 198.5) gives 20.55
